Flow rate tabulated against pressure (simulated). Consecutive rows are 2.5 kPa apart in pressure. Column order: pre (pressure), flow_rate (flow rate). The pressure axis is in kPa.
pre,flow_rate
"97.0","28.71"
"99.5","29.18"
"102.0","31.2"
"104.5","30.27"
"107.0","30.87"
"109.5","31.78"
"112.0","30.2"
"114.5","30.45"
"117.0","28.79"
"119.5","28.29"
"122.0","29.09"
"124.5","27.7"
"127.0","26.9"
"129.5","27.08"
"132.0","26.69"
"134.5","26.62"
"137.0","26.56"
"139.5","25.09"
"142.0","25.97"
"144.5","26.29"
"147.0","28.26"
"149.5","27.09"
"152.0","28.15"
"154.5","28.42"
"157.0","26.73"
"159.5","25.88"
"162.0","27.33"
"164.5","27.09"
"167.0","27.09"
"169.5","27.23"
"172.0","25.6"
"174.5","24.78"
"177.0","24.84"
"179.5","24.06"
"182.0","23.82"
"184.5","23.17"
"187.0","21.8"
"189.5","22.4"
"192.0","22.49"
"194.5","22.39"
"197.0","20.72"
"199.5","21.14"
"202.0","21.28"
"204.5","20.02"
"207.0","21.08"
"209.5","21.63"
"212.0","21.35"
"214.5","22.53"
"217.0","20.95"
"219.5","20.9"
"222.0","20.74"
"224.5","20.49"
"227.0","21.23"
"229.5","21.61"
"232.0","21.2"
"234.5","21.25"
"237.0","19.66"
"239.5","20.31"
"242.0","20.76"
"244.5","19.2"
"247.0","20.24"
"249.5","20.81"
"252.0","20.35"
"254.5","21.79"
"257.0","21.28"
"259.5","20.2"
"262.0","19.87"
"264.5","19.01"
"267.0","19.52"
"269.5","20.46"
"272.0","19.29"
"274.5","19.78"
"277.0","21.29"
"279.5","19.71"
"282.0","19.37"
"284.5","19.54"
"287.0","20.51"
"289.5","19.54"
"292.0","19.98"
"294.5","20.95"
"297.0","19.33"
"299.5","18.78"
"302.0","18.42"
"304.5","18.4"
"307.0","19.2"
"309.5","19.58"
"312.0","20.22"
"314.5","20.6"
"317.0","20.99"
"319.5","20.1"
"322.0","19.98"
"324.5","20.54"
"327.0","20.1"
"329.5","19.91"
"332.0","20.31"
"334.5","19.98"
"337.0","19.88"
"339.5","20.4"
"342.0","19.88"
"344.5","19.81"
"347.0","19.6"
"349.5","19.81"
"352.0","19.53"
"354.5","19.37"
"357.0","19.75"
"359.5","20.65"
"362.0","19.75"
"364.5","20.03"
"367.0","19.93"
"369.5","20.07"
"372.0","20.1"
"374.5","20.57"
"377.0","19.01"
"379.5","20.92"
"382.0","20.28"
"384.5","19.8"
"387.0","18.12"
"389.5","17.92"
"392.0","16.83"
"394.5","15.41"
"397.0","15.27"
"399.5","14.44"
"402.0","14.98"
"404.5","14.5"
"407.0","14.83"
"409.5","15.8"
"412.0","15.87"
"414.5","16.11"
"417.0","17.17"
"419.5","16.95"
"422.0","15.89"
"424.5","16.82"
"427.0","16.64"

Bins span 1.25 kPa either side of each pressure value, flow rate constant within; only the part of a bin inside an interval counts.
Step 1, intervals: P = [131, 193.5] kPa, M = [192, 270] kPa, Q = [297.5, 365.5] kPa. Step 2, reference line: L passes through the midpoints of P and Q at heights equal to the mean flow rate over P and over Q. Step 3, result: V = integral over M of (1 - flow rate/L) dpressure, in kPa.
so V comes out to 8.41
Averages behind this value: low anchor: 25.7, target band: 20.8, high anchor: 19.8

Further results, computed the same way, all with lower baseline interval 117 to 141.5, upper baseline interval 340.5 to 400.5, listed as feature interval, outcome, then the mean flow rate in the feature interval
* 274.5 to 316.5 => 3.6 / 19.7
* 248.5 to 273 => 2.7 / 20.3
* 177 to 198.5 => 2.1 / 22.7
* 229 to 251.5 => 2.8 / 20.5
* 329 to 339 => 0.1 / 20.1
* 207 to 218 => 1.3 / 21.6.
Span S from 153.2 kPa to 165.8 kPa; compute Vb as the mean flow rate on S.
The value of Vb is 27.1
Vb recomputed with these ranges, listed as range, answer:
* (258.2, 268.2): 19.7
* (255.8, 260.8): 20.7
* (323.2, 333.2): 20.2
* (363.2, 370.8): 20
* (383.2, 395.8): 17.6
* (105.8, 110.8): 31.3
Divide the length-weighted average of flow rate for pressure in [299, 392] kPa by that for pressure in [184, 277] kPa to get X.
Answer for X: 0.95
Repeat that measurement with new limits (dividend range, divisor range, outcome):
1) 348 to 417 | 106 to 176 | 0.66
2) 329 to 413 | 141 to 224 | 0.78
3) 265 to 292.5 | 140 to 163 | 0.73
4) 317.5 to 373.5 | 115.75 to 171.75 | 0.74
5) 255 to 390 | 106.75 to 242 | 0.81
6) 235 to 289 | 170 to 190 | 0.84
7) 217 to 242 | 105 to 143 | 0.74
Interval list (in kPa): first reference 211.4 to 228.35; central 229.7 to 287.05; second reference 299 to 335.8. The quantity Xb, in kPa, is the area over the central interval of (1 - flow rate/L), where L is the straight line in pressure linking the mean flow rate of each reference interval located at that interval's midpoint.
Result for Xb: 1.1 kPa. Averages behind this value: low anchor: 21.2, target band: 20.3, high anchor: 19.8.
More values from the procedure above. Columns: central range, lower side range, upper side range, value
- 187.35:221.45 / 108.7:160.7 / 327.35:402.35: 4.96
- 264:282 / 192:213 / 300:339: 0.49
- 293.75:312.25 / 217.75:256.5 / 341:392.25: 0.83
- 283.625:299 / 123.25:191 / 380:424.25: 0.67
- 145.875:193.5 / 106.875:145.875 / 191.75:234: -1.82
